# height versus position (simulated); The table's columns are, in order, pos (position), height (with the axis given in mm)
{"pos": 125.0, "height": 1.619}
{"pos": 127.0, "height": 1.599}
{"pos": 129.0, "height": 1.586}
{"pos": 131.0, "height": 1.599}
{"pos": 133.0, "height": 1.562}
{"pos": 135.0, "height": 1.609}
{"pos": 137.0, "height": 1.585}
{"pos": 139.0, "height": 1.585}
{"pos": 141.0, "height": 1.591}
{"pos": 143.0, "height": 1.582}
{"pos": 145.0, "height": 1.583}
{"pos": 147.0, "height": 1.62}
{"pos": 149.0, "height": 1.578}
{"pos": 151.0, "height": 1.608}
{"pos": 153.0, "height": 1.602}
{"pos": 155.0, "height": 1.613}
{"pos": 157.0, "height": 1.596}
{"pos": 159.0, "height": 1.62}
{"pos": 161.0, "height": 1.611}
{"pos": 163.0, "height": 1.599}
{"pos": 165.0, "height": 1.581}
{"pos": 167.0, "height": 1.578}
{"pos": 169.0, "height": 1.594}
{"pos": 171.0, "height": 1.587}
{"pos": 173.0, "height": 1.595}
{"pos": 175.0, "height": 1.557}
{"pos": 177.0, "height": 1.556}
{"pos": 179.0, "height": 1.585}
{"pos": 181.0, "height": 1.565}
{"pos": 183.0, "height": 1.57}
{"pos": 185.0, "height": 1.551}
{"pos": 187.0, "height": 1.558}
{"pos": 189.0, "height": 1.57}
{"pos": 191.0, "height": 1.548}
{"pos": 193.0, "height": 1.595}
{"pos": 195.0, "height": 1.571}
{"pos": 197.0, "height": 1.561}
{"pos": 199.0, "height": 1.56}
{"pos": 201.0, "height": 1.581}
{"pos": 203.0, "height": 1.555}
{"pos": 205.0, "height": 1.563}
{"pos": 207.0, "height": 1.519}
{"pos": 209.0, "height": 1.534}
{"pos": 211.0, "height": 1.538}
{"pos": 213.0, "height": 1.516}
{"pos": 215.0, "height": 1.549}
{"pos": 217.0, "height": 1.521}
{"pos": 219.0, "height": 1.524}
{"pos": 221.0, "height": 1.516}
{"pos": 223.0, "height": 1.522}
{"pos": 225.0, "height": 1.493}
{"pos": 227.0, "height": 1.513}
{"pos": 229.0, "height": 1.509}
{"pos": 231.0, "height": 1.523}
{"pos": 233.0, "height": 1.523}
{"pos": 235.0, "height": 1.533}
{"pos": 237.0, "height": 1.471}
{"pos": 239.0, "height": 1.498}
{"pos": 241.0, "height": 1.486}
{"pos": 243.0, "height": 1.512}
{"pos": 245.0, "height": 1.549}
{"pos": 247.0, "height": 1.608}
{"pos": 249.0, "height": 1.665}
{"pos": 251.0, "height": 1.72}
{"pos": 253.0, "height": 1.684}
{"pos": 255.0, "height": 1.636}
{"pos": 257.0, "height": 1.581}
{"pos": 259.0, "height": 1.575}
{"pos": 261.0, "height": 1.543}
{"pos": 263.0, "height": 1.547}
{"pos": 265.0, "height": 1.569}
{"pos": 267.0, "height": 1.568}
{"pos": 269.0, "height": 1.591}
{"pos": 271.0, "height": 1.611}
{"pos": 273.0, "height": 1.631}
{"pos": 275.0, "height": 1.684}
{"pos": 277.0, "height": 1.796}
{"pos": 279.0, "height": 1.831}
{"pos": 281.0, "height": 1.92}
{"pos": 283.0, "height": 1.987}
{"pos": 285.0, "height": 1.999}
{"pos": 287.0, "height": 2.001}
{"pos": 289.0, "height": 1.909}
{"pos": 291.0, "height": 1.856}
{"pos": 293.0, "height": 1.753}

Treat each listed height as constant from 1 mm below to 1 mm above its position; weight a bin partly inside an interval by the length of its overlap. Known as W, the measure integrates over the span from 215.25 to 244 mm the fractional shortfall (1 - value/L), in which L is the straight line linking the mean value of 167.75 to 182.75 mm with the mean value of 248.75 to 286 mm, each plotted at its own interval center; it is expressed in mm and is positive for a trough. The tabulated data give 2.3 mm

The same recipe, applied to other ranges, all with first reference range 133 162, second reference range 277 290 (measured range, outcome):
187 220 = 3.5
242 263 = 2.8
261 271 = 1.7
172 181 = 0.5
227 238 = 1.8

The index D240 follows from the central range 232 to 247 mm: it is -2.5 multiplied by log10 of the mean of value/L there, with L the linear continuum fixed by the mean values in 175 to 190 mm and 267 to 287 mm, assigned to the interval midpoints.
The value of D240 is 0.12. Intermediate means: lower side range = 1.56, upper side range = 1.78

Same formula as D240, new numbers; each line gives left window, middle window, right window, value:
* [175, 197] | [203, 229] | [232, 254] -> 0.03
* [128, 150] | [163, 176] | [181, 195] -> -0.01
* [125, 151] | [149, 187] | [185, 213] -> -0.01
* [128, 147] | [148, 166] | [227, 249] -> -0.02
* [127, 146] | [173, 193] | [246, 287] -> 0.04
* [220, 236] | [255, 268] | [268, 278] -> 0.04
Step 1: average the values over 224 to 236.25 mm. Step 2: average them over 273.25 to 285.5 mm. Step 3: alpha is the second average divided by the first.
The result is 1.2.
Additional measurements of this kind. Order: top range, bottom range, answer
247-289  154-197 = 1.08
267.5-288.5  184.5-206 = 1.15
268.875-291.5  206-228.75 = 1.20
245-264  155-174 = 1.01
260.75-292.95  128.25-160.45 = 1.10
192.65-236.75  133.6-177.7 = 0.96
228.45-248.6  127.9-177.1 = 0.96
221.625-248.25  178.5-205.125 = 0.97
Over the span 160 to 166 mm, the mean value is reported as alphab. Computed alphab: 1.6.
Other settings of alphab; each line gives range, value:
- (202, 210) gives 1.54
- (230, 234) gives 1.52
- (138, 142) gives 1.59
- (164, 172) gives 1.58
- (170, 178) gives 1.57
